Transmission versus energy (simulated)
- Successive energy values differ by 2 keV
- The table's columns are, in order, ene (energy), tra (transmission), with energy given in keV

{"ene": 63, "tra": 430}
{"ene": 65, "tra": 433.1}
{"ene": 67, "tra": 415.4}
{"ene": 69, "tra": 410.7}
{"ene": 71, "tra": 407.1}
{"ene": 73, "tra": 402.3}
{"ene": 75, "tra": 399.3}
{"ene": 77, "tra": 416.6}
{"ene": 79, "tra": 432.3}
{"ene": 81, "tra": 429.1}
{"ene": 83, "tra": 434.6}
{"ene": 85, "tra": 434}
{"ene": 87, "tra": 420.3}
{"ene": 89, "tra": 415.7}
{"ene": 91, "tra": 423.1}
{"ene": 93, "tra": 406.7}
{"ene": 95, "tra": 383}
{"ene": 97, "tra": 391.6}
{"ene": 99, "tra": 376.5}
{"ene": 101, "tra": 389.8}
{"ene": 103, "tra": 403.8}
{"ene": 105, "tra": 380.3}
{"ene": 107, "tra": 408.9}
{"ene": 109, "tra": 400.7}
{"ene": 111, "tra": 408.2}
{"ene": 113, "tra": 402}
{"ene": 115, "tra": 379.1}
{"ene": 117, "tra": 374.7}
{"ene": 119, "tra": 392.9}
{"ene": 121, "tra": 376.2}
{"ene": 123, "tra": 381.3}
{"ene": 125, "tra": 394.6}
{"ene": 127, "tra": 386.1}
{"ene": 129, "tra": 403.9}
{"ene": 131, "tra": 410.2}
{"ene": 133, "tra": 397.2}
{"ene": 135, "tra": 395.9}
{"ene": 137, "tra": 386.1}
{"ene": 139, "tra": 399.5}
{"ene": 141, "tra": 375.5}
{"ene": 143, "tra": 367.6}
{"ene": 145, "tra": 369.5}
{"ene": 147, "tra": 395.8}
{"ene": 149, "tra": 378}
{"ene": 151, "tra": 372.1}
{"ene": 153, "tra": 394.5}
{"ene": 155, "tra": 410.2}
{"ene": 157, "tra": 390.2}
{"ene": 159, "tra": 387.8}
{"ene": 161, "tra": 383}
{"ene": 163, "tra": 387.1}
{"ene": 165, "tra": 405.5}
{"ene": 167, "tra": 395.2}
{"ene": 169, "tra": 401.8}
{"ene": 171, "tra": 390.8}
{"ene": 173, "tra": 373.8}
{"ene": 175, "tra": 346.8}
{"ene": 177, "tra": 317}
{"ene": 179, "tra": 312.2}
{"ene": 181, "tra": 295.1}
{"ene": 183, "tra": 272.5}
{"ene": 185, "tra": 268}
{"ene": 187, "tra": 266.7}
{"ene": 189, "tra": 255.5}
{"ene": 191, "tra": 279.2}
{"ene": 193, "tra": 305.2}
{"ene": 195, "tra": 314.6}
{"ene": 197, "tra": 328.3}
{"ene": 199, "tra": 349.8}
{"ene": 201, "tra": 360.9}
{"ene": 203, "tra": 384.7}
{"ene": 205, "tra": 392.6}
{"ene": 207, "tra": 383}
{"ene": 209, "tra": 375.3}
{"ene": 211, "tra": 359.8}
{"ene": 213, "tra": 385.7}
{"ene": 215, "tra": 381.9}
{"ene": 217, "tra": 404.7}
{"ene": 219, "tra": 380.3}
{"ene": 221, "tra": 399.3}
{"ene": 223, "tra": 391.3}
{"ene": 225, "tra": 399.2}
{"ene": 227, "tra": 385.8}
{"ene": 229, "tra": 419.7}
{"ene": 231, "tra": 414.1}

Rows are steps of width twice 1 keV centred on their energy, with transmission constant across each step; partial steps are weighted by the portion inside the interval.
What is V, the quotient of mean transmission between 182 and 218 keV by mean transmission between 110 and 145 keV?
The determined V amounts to 0.9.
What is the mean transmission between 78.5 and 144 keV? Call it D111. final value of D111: 399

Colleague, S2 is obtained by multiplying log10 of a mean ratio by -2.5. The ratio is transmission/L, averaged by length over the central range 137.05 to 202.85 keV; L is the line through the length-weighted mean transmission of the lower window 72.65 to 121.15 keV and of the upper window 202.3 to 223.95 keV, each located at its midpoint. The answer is 0.12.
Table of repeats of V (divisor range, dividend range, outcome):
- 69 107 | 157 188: 0.85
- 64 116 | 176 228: 0.84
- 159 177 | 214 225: 1.03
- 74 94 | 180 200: 0.70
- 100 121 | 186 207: 0.83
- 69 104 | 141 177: 0.93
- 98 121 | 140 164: 0.98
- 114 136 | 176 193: 0.73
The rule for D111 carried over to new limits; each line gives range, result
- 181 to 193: 274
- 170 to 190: 310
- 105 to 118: 394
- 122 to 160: 389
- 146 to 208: 352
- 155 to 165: 391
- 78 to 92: 427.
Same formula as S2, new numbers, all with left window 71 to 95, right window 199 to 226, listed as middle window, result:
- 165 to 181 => 0.09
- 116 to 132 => 0.05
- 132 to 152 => 0.05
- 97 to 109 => 0.05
